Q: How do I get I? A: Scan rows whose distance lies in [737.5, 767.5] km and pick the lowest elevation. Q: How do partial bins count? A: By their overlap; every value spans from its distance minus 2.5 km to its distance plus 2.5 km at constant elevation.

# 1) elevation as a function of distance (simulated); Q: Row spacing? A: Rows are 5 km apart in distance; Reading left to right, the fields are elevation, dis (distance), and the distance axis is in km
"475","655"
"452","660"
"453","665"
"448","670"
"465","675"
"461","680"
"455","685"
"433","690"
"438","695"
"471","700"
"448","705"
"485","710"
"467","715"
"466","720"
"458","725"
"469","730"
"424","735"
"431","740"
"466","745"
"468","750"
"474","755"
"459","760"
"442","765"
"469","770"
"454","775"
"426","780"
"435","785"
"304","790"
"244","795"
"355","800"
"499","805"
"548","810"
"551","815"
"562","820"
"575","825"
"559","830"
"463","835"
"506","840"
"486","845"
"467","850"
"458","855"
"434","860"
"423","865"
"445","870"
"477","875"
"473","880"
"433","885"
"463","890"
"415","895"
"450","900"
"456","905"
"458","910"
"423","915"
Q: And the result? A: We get 431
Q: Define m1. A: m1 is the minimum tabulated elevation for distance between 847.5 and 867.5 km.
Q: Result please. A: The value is 423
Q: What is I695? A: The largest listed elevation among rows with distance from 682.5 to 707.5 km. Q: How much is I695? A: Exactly 471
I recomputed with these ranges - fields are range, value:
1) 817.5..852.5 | 463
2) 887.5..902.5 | 415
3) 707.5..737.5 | 424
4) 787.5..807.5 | 244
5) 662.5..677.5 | 448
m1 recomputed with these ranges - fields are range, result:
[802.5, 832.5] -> 499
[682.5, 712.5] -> 433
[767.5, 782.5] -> 426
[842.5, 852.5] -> 467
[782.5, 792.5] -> 304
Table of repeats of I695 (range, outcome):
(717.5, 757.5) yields 474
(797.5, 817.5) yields 551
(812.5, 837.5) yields 575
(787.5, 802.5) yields 355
